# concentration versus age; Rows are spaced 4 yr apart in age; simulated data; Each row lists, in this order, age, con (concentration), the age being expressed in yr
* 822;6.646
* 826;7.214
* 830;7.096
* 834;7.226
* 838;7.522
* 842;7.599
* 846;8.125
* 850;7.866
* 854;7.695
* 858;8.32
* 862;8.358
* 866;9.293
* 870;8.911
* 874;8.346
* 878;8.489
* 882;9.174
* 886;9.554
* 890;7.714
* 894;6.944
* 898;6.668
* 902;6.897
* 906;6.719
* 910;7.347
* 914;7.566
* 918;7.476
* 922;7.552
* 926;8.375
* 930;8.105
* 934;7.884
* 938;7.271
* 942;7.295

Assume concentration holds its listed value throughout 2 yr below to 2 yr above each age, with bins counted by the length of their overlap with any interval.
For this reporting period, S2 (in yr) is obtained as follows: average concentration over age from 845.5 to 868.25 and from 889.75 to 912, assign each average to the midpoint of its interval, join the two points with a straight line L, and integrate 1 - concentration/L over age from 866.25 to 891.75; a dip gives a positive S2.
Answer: -3.7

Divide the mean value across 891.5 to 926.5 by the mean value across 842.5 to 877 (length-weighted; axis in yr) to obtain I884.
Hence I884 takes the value 0.9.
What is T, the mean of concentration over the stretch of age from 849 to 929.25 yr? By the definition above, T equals 7.97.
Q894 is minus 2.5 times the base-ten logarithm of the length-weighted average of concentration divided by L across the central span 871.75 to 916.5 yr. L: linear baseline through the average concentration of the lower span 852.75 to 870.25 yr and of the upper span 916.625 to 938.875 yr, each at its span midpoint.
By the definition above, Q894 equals 0.06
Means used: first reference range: 8.51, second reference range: 7.81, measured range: 7.77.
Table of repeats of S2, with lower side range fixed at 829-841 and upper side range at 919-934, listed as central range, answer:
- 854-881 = -3.7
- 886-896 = -0.1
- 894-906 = 1.5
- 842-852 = -0.7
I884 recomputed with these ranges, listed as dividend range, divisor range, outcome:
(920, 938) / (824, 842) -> 1.08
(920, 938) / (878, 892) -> 0.90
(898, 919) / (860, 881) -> 0.82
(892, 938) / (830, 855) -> 0.97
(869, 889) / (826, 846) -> 1.19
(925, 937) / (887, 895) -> 1.05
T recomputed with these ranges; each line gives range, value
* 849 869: 8.36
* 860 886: 8.82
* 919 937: 7.91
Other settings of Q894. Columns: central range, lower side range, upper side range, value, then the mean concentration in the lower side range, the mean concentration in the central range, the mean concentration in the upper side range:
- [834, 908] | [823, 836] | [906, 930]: -0.089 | 7.14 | 7.99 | 7.62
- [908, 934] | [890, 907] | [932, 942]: -0.069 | 6.92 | 7.75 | 7.52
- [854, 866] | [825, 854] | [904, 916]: -0.130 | 7.54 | 8.39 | 7.21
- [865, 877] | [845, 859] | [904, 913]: -0.146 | 7.97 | 8.78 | 7.09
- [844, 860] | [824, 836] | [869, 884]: -0.013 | 7.18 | 8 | 8.72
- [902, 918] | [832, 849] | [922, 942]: 0.082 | 7.63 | 7.2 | 7.81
